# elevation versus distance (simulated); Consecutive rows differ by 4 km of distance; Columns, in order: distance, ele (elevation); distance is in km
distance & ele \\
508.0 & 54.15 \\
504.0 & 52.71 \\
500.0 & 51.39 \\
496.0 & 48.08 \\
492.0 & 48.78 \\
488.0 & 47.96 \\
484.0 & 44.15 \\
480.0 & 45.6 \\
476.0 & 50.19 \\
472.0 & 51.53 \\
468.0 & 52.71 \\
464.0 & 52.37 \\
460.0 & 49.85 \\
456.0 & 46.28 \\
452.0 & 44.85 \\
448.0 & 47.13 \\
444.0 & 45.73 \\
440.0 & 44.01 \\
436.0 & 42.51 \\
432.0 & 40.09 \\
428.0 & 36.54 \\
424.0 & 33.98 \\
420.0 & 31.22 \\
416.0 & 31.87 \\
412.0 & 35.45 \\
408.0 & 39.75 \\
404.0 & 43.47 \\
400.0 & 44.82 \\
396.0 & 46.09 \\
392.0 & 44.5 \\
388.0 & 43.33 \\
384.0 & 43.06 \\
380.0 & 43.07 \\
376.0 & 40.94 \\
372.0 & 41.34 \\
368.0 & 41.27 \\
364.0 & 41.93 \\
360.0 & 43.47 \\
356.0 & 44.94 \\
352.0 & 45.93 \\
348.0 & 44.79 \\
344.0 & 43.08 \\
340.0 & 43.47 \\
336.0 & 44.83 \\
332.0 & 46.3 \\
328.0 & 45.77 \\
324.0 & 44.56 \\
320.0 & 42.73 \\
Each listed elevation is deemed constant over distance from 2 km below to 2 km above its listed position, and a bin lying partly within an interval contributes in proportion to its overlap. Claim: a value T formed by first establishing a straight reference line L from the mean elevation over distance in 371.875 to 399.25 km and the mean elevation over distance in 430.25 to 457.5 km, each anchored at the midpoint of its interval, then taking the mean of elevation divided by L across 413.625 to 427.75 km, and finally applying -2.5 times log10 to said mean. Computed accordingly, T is 0.31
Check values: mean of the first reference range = 43.4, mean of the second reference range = 44.4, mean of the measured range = 33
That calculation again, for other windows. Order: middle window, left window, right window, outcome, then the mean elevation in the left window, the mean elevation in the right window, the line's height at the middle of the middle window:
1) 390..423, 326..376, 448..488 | 0.17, 43.8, 48.5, 46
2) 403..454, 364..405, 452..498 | 0.16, 43.1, 48.7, 45.8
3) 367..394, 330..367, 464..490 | 0.07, 44.2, 49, 45.4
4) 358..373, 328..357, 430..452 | 0.06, 44.8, 44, 44.6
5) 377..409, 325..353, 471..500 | 0.06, 44.8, 48.2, 46.1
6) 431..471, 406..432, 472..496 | -0.13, 35.2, 47.7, 41.4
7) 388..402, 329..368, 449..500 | 0.02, 44.2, 48.6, 45.8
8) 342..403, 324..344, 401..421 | -0.07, 44.8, 37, 40.9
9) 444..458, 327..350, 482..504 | 0.03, 44.7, 48.5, 47.5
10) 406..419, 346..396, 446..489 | 0.27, 43.3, 48.4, 45.5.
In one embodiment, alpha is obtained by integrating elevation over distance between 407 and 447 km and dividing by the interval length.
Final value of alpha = 38.3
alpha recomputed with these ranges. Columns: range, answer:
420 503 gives 45.9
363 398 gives 42.9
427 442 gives 41.1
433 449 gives 44.4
